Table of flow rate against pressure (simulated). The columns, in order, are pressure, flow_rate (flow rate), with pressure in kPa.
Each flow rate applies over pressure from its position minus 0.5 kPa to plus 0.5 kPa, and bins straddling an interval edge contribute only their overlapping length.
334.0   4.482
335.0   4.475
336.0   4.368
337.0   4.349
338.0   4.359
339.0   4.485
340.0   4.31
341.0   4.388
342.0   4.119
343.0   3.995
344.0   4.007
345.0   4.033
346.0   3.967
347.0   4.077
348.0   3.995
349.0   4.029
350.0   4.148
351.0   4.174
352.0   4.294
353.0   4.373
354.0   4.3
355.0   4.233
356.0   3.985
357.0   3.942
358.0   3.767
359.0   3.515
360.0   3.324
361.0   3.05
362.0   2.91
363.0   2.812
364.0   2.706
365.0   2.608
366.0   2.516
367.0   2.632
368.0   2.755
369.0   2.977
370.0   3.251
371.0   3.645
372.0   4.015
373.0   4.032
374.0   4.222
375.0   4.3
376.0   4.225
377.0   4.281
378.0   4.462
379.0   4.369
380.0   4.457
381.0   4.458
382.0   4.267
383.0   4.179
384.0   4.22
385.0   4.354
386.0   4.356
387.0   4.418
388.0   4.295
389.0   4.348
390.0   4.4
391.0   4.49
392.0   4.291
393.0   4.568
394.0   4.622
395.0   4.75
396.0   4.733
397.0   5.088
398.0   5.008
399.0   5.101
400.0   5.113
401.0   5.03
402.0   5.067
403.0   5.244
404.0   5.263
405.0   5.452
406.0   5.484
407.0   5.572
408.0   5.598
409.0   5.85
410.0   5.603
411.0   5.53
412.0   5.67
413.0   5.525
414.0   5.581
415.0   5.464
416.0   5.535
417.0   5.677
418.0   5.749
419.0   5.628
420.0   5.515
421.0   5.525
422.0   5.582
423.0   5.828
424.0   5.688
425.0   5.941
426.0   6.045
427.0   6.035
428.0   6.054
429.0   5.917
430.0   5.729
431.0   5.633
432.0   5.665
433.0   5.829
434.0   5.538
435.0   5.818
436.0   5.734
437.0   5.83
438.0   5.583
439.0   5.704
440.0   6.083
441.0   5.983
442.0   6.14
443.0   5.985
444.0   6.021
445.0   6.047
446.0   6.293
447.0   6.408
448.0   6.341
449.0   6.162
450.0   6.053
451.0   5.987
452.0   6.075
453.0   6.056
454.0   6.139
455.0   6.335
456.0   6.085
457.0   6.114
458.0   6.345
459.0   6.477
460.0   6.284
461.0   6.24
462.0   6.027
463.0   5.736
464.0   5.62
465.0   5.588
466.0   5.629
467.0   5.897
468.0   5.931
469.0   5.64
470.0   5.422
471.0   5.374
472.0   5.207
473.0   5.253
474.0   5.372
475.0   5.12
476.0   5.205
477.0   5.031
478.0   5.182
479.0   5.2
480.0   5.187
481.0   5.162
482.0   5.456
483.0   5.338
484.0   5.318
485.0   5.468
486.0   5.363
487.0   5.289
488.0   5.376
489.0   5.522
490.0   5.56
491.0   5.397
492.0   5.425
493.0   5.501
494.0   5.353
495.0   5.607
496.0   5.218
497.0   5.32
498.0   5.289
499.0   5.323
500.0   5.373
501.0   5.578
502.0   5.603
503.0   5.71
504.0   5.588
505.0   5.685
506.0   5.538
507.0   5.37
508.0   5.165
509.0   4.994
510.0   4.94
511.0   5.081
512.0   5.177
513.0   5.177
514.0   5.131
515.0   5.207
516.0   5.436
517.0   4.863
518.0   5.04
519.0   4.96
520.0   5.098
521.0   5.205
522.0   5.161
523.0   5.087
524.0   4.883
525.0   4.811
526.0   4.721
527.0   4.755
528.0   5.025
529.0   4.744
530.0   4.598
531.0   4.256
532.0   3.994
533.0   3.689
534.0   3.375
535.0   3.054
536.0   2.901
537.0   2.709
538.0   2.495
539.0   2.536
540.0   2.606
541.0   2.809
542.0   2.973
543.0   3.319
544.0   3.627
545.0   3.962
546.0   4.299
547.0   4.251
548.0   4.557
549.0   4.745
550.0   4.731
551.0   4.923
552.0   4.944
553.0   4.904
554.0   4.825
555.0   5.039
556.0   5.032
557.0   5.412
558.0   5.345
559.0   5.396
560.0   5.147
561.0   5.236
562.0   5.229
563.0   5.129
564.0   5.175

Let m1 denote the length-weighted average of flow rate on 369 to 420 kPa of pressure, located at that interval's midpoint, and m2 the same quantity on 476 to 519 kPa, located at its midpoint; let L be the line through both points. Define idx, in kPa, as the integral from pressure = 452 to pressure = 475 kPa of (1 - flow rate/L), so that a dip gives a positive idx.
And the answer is -3.1 kPa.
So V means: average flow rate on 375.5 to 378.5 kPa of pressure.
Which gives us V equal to 4.32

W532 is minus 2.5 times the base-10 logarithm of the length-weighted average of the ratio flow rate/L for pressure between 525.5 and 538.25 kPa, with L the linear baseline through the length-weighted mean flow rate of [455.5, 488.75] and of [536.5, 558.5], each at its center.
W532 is 0.14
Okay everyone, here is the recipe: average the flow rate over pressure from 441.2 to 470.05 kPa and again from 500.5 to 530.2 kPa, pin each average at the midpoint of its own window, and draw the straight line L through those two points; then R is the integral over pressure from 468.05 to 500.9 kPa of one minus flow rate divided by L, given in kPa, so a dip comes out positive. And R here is 1.5 kPa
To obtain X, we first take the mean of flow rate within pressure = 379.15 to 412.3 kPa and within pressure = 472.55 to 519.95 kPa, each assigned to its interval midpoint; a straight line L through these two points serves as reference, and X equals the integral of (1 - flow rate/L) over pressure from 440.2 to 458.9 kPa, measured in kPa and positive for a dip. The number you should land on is -3.8 kPa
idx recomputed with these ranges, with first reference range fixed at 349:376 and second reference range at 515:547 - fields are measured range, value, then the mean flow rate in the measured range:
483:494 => -4.0 kPa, 5.41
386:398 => -2.9 kPa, 4.56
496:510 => -4.8 kPa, 5.4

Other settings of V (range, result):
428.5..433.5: 5.75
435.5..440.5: 5.79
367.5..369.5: 2.87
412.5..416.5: 5.53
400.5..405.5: 5.21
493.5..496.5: 5.39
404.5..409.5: 5.59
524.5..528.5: 4.83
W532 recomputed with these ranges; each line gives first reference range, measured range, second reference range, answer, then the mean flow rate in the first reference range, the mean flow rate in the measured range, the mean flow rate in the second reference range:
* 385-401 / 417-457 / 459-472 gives -0.112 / 4.64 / 5.92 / 5.79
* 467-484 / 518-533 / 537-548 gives -0.239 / 5.33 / 4.78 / 3.32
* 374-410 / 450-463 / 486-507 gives -0.187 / 4.74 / 6.16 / 5.46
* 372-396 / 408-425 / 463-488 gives -0.189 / 4.36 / 5.63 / 5.39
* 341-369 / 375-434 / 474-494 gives -0.194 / 3.64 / 5.14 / 5.32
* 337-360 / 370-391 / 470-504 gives 0.037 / 4.1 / 4.25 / 5.36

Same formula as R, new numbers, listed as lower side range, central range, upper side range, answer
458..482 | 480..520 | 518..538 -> -3.25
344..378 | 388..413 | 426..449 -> -1.11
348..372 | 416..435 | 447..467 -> -1.88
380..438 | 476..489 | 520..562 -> -1.53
